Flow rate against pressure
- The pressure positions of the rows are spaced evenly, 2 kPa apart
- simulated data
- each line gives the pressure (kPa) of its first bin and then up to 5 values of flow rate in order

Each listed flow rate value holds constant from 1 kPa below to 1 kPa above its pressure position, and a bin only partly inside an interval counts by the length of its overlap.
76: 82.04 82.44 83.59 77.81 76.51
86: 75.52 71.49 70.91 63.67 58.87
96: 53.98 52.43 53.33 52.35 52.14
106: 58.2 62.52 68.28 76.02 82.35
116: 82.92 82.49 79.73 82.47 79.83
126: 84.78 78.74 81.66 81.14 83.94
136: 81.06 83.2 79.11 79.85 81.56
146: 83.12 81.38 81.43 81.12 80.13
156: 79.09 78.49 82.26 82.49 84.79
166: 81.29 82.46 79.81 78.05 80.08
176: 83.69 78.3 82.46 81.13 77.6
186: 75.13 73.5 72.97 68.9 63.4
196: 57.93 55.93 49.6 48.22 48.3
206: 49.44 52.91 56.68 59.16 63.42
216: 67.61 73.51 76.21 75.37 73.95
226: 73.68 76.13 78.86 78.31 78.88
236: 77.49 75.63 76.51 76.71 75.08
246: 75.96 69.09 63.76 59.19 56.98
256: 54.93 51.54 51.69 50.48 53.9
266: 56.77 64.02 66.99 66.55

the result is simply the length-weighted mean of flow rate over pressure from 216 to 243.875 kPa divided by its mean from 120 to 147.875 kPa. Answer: 0.9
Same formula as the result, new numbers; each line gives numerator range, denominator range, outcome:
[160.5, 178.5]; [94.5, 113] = 1.38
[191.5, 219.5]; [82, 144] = 0.80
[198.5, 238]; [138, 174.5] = 0.82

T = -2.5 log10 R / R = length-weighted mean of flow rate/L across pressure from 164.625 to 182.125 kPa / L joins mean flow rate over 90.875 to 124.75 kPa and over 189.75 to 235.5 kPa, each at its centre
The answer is -0.22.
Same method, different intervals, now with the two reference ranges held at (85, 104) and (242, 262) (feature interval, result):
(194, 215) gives 0.13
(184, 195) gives -0.16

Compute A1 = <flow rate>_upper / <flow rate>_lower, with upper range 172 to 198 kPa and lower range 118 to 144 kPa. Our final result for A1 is 0.9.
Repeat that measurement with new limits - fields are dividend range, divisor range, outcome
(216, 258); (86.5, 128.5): 1.04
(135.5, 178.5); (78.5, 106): 1.25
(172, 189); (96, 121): 1.19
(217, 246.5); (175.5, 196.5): 1.03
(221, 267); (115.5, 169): 0.83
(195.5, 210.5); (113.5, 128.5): 0.64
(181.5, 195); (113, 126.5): 0.89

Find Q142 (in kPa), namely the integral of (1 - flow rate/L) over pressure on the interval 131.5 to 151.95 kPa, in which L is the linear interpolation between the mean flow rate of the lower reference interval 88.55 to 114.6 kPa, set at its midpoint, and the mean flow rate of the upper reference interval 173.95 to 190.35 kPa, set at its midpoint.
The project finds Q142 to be -3.4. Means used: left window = 61.8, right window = 78.4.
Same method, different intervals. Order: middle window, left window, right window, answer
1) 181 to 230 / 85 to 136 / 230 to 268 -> 1.3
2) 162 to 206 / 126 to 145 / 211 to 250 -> 3.5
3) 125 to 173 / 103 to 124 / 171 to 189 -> -3.2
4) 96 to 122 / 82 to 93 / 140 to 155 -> 2.9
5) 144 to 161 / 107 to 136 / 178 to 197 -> -1.1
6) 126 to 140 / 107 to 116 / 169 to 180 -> -1.1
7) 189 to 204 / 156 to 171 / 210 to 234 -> 3.4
